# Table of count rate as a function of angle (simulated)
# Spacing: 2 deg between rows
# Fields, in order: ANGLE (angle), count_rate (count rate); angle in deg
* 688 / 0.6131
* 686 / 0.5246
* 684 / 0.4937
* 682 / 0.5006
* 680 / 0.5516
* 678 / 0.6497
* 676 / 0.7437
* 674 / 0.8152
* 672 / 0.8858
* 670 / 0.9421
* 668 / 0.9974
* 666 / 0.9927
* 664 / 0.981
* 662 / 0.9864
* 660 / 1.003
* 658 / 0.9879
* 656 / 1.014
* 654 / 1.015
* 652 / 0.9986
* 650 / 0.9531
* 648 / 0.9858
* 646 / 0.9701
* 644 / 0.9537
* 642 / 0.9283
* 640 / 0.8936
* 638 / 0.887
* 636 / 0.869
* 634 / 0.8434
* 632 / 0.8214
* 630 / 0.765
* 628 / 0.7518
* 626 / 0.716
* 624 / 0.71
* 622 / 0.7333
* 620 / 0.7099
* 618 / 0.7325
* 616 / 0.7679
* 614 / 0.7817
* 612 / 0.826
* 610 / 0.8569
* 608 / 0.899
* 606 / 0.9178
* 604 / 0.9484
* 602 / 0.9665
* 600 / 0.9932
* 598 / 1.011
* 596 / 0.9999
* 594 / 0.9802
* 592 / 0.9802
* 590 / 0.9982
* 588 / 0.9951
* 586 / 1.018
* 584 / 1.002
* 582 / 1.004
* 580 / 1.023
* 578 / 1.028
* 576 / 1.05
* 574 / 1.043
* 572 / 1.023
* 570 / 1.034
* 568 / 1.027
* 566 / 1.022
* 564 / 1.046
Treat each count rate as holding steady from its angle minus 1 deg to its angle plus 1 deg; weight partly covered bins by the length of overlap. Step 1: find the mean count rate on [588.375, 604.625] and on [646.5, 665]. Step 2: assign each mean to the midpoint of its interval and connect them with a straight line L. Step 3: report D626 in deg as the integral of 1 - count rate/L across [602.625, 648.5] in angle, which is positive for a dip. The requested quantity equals 7.0 deg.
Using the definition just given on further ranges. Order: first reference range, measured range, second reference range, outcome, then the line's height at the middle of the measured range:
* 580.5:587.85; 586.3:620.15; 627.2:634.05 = 0.35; 0.918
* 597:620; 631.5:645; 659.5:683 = -0.51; 0.855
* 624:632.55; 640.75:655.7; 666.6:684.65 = -4.47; 0.749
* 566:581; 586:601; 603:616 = -0.92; 0.938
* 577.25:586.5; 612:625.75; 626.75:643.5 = 2.35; 0.898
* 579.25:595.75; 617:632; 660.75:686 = 2.81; 0.908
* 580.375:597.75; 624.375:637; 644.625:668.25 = 2.58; 0.993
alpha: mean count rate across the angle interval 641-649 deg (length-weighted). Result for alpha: 0.959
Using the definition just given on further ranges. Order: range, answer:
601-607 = 0.944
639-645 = 0.925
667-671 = 0.97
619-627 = 0.717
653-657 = 1.01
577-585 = 1.01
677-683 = 0.567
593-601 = 0.996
